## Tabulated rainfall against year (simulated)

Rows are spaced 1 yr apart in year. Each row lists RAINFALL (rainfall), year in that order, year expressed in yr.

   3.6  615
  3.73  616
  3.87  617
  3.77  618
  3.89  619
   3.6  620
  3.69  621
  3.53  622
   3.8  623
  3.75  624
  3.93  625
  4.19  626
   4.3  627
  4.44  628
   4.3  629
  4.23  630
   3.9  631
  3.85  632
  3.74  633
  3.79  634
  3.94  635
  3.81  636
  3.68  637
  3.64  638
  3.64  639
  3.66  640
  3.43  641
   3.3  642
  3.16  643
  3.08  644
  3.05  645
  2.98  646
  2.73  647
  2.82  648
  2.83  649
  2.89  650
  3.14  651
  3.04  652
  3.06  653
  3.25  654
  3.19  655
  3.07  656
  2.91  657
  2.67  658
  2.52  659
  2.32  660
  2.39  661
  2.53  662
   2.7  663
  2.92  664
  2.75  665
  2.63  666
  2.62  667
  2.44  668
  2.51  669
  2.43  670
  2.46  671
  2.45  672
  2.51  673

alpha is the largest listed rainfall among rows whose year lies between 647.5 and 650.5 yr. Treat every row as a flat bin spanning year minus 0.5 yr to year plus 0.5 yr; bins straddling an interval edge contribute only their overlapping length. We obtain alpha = 2.89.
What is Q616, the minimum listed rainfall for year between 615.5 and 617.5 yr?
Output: 3.73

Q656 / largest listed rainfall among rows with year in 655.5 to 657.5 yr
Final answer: 3.07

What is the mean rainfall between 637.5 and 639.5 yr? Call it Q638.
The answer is 3.64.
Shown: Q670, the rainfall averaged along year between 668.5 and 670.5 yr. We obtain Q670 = 2.47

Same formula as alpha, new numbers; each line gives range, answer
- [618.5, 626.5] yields 4.19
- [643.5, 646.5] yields 3.08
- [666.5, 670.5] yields 2.62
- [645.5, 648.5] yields 2.98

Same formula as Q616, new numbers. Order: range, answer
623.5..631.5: 3.75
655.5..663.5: 2.32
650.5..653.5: 3.04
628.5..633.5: 3.74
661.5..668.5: 2.44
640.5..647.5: 2.73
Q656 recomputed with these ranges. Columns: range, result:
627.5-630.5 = 4.44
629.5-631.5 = 4.23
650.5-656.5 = 3.25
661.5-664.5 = 2.92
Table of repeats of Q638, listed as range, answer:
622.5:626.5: 3.92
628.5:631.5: 4.14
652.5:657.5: 3.1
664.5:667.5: 2.67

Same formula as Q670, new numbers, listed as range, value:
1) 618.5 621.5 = 3.73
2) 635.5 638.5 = 3.71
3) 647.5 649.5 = 2.83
